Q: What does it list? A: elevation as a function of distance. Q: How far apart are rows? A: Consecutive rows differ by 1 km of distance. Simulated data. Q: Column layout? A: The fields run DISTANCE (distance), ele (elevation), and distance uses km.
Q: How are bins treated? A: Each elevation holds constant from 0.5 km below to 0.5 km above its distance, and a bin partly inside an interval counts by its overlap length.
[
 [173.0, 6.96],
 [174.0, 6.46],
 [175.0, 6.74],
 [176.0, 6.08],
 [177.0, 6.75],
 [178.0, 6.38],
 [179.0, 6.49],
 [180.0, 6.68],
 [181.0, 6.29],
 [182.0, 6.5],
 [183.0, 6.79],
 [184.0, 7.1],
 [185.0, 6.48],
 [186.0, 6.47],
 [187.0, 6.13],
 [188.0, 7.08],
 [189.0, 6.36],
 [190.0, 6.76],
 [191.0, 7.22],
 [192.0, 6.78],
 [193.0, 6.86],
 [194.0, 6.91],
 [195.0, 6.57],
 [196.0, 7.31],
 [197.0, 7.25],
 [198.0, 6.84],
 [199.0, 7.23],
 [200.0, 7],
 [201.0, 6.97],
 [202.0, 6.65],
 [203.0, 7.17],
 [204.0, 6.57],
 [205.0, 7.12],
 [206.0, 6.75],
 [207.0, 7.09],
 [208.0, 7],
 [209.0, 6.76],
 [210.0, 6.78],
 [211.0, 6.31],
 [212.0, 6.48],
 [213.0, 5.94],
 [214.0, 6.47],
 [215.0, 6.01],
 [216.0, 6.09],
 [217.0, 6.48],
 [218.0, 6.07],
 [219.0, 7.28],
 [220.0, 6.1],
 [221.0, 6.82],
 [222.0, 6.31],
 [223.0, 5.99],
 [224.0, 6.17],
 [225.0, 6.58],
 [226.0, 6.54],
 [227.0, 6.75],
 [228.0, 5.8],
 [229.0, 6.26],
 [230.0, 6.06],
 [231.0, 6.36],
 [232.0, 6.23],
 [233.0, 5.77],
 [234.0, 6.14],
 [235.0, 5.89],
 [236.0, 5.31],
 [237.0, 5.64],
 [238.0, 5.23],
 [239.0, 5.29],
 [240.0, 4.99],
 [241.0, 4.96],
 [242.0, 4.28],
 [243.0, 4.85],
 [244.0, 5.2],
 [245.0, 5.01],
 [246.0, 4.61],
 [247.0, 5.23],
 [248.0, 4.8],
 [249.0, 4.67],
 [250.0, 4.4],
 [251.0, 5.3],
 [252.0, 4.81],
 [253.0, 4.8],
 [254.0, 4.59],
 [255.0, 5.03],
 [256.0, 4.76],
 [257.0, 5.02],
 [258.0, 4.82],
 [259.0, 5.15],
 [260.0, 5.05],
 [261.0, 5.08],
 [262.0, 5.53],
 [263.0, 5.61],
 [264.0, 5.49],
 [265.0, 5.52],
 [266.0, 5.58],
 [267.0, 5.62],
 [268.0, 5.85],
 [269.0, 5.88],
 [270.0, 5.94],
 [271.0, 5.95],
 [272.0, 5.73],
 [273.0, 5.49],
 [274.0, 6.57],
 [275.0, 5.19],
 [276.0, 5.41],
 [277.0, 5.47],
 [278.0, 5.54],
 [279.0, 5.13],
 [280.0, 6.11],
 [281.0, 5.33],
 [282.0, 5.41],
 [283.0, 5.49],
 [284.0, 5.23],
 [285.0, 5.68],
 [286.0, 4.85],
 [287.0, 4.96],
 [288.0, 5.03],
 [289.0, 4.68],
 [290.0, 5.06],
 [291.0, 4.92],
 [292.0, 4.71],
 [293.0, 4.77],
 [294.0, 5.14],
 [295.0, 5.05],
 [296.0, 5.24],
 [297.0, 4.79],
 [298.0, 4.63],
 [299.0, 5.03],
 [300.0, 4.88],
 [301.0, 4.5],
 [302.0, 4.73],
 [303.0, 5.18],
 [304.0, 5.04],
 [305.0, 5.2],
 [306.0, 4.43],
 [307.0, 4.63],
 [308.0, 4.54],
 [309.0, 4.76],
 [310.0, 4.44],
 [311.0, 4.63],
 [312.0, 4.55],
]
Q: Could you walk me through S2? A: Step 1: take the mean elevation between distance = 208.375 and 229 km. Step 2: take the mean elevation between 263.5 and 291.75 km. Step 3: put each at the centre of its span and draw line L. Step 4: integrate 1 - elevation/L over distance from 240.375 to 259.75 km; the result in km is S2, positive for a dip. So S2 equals 3.39 km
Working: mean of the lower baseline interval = 6.39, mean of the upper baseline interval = 5.46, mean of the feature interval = 4.86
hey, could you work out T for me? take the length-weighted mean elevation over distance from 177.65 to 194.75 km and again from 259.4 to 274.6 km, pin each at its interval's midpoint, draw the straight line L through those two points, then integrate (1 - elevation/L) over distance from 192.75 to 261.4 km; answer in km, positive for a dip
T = 2.5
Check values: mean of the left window 6.66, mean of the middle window 5.95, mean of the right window 5.65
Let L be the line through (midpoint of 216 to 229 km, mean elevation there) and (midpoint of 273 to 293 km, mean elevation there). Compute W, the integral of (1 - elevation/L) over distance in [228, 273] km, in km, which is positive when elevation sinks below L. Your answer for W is 4.2 km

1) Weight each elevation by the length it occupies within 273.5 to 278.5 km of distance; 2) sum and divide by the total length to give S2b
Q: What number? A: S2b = 5.64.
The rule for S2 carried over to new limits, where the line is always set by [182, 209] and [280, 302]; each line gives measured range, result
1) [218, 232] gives -0.17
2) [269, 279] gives -0.59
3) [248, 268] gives 1.94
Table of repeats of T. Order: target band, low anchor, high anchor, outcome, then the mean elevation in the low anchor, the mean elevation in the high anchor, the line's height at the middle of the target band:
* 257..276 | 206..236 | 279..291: 0.0 km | 6.35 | 5.24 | 5.56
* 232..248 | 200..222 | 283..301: 2.1 km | 6.62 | 4.98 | 6.03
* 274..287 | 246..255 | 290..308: -1.5 km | 4.82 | 4.87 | 4.85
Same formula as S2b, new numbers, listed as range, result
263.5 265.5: 5.5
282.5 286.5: 5.31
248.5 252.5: 4.79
